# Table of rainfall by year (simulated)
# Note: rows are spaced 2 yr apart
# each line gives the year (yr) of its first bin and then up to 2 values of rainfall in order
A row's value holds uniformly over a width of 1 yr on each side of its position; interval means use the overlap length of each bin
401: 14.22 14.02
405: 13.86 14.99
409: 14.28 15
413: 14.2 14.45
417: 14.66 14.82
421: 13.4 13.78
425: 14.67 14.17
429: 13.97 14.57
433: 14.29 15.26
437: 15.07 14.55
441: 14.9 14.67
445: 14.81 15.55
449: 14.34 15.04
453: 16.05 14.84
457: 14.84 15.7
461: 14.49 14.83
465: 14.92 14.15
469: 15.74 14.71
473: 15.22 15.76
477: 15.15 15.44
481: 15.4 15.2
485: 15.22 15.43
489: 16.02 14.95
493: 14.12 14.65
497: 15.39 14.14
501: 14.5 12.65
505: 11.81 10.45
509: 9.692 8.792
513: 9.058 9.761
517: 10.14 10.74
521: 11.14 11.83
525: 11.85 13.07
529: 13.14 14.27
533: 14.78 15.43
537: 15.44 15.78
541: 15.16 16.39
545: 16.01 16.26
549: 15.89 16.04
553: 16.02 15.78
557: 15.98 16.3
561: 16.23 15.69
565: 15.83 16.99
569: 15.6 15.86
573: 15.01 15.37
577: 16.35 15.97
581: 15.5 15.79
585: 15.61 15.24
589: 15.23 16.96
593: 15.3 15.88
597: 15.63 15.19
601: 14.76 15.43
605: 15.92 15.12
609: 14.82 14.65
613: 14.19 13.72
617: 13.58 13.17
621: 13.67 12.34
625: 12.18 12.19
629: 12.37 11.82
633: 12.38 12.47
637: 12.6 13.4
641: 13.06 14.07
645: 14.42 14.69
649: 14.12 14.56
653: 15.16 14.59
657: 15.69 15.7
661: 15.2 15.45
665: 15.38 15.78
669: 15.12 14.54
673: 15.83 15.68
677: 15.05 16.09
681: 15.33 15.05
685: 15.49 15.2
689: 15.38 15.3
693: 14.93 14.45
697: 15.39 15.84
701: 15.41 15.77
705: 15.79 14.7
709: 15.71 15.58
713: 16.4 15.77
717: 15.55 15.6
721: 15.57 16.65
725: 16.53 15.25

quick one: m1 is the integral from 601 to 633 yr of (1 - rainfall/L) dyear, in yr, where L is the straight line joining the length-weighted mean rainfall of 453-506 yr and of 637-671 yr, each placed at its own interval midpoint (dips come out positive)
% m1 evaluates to 2.3 yr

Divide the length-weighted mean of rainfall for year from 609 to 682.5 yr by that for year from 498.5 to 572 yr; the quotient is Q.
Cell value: 1.0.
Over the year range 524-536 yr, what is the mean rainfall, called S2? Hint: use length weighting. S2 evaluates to 13.8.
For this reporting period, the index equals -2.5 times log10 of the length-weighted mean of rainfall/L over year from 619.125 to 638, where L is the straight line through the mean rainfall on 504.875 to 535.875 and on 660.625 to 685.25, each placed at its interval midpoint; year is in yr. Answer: 0.15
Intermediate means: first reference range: 11.6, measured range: 12.5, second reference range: 15.4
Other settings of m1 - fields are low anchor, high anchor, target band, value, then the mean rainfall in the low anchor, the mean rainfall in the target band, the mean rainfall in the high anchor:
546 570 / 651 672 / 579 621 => 1.7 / 16.1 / 15.1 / 15.2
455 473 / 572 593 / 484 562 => 7.4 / 14.9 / 13.9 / 15.7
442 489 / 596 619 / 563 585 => -1.4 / 15.1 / 15.8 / 14.7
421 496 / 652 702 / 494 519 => 5.5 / 14.9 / 11.7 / 15.3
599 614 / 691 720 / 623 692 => 3.8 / 15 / 14.4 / 15.5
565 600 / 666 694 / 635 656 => 2.0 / 15.7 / 14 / 15.3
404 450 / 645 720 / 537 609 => -3.7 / 14.5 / 15.8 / 15.3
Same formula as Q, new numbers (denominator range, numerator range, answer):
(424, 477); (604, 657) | 0.92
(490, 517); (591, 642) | 1.14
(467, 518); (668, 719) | 1.13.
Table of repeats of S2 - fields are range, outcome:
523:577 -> 15.3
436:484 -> 15.1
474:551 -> 13.7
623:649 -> 13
